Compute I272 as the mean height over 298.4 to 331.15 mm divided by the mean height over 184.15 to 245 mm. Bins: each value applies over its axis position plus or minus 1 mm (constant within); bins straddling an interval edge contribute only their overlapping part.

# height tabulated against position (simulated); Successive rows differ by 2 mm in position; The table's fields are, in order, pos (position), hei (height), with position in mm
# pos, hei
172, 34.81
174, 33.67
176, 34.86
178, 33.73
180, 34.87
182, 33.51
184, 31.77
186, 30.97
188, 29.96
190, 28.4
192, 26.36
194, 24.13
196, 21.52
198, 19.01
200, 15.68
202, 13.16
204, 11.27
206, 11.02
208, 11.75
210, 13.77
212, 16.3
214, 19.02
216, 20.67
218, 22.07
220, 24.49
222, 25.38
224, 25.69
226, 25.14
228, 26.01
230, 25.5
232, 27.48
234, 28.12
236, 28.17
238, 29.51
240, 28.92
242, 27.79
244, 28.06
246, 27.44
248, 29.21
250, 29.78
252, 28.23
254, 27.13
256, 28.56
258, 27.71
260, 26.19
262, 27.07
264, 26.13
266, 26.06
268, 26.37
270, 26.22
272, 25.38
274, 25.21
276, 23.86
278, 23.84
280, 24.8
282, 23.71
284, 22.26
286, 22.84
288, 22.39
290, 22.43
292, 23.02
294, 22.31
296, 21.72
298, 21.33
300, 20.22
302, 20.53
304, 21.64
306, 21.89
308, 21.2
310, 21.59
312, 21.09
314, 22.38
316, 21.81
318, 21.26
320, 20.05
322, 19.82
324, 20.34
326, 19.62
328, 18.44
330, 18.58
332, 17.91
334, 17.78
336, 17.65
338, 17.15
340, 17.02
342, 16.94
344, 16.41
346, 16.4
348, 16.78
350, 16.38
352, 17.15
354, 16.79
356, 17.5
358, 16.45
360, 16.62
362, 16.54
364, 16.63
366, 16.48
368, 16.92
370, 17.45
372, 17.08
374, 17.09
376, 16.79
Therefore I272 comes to 0.90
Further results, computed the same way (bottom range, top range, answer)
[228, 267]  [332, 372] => 0.61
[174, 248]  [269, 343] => 0.86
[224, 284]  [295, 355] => 0.72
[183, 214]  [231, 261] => 1.39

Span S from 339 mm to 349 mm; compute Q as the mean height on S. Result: 16.7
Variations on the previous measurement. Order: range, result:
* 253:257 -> 27.8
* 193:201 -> 20.1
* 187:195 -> 27.2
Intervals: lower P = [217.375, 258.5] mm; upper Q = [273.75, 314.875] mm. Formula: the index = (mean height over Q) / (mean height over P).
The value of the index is 0.82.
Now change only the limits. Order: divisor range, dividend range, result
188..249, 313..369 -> 0.79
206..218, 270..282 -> 1.51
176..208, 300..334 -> 0.84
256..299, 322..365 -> 0.71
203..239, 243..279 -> 1.23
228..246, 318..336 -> 0.69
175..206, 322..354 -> 0.69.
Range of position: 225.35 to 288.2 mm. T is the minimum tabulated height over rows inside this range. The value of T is 22.26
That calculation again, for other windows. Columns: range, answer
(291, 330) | 18.44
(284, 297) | 21.72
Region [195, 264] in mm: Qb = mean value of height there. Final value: 23.5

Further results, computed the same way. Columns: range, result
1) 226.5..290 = 26.4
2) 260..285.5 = 25.1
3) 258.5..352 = 21.4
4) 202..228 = 18.9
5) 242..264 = 27.8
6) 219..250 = 27.2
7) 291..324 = 21.3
